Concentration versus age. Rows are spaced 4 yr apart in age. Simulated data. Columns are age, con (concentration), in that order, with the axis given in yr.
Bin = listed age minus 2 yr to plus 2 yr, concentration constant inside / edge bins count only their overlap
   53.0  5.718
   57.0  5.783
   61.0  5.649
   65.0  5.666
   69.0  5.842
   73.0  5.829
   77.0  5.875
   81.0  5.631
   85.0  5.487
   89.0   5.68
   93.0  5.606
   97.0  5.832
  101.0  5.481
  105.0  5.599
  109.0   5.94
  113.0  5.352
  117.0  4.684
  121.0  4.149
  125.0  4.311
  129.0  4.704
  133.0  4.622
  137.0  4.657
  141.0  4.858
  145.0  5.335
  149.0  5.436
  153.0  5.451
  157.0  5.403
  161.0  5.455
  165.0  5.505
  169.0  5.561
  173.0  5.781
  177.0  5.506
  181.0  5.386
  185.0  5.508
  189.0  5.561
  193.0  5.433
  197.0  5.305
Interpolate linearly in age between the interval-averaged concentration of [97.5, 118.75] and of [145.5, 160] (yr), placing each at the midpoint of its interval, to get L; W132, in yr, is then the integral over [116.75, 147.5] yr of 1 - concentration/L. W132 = 4.3 yr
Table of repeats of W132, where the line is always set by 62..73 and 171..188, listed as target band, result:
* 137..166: 1.6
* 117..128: 2.5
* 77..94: 0.3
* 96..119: 0.9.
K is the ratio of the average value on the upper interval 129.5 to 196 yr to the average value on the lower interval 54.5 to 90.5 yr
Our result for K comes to 0.9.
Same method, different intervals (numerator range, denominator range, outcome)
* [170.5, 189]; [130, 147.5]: 1.14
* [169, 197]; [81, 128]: 1.04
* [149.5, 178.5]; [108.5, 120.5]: 1.08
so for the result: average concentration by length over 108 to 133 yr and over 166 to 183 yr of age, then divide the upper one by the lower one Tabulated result 1.16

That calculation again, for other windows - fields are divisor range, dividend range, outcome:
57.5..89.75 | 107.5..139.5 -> 0.84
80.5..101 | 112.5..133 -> 0.81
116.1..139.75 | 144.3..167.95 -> 1.20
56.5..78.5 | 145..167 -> 0.94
